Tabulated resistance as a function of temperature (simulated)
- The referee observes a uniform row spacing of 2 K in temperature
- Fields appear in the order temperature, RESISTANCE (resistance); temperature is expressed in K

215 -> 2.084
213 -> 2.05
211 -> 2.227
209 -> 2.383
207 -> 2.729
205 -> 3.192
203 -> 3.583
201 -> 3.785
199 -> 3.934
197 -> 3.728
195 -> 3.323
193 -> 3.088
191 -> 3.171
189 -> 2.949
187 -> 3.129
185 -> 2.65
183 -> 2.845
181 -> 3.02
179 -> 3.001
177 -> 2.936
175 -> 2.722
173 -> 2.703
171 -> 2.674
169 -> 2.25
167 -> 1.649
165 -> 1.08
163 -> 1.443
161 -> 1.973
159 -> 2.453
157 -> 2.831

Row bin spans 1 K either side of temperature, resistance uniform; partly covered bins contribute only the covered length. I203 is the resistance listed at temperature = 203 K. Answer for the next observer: 3.583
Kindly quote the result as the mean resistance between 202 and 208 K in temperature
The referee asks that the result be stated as 3.17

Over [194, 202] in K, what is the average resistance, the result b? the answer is 3.69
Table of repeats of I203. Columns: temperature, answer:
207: 2.729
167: 1.649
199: 3.934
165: 1.08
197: 3.728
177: 2.936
